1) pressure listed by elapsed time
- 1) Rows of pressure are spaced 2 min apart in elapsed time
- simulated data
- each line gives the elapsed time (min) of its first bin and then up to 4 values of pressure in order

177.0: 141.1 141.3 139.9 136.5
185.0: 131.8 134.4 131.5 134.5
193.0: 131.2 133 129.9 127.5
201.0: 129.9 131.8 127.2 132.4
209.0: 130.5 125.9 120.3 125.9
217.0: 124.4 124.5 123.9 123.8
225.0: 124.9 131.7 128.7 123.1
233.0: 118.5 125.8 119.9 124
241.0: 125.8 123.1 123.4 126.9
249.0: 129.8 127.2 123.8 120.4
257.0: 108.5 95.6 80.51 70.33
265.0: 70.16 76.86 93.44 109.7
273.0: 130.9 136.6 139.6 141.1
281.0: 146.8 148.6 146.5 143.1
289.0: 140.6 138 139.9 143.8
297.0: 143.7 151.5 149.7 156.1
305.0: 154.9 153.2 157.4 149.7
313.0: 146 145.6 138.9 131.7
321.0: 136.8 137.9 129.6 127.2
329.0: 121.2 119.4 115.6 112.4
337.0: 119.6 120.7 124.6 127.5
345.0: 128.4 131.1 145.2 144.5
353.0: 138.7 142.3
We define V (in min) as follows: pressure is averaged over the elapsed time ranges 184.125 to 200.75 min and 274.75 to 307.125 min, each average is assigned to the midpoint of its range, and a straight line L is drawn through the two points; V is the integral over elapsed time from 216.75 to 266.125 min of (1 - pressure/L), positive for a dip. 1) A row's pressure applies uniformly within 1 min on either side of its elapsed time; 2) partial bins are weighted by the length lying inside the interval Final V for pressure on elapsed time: 7.8 min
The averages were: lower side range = 132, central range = 117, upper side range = 146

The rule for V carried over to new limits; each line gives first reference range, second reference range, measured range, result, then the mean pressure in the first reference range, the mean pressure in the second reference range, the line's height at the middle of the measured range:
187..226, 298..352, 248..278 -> 5.6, 128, 136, 132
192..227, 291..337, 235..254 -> 0.9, 128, 139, 131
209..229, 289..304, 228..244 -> 0.8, 125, 146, 130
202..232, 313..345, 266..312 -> -4.1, 127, 128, 127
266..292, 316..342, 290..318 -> -4.3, 130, 126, 128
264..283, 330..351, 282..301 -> -3.9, 118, 125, 120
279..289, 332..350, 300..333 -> -1.6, 145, 125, 134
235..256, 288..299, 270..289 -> -0.2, 124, 142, 137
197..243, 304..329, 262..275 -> 3.7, 126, 142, 134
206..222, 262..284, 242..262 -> 0.5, 126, 115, 119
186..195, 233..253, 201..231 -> 0.5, 133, 125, 129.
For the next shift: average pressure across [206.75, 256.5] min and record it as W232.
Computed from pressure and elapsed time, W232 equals 125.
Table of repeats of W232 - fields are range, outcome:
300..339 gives 137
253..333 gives 130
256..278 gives 101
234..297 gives 122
